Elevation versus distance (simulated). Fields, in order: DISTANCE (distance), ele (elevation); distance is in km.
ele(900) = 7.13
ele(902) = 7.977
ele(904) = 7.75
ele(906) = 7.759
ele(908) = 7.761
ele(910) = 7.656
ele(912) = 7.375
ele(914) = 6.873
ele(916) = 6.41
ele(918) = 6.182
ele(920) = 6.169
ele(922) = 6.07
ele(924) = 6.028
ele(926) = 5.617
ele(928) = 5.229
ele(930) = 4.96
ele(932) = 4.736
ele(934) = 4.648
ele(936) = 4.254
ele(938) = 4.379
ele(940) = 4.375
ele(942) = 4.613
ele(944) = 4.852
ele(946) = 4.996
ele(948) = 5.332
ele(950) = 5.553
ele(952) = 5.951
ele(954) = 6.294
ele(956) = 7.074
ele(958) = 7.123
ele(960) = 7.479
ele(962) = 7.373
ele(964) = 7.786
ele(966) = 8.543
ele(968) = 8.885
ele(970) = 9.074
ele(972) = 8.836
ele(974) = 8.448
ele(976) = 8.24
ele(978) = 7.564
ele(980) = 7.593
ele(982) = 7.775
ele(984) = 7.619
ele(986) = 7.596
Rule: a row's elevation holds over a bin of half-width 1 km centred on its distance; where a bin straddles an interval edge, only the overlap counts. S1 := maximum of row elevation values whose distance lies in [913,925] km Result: 6.873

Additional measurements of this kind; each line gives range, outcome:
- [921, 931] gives 6.07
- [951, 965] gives 7.786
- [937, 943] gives 4.613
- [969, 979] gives 9.074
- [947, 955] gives 6.294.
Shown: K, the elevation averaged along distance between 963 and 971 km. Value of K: 8.57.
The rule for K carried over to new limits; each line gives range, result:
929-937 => 4.65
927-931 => 5.09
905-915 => 7.48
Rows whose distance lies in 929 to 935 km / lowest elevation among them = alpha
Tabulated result 4.648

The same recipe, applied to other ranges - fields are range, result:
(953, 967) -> 6.294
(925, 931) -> 4.96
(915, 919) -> 6.182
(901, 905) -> 7.75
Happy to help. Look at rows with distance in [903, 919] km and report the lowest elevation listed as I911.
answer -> 6.182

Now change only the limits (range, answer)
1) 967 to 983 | 7.564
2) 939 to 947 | 4.375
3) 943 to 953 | 4.852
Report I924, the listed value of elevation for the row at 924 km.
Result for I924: 6.028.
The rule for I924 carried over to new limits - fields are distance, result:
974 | 8.448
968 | 8.885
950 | 5.553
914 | 6.873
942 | 4.613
